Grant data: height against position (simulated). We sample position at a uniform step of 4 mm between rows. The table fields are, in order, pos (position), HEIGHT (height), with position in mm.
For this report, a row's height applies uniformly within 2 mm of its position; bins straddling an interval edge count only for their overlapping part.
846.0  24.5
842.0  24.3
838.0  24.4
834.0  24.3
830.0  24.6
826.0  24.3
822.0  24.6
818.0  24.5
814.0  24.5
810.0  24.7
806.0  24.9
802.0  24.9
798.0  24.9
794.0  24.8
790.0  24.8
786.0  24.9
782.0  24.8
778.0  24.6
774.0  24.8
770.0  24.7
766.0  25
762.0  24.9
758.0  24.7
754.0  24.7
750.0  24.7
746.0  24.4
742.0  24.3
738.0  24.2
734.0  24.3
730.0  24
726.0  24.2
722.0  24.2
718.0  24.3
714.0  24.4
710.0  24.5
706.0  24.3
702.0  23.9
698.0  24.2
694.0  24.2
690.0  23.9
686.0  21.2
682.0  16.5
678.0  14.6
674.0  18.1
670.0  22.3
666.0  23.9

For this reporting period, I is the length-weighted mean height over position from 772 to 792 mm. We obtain 24.8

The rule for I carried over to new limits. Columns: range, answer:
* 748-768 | 24.8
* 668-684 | 17.9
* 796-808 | 24.9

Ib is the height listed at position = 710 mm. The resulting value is 24.5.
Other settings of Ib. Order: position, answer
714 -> 24.4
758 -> 24.7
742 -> 24.3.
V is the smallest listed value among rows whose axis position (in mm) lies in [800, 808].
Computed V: 24.9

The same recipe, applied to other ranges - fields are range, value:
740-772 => 24.3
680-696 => 16.5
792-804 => 24.8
